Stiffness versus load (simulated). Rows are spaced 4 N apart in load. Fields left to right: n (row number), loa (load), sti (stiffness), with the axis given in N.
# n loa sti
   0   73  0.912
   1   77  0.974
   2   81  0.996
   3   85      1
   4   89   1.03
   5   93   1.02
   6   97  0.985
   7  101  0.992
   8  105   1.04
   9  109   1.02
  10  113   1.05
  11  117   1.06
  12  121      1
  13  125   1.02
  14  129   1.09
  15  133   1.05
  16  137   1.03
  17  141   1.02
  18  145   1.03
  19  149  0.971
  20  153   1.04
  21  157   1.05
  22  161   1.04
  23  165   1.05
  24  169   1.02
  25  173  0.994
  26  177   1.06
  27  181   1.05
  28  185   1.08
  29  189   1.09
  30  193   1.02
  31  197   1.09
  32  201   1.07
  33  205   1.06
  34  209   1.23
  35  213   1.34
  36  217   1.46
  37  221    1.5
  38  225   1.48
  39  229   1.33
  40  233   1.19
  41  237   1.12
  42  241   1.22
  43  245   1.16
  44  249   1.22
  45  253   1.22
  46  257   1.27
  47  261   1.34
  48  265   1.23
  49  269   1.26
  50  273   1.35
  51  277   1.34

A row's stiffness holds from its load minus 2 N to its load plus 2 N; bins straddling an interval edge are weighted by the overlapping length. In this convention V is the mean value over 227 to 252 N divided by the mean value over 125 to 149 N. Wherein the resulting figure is 1.17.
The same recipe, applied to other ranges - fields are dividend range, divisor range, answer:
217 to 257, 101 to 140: 1.23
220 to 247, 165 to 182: 1.24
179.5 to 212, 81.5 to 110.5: 1.08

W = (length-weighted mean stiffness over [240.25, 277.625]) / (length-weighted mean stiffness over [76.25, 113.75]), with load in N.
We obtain 1.25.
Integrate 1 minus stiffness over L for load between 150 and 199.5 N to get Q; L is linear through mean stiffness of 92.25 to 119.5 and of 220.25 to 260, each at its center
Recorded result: 4.32 N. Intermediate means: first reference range 1.02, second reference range 1.27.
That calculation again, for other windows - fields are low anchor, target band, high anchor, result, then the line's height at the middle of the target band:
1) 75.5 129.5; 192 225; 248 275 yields -1.5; 1.19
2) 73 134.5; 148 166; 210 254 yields 1.6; 1.13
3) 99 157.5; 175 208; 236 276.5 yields 1.9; 1.14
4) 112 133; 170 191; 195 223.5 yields 2.3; 1.18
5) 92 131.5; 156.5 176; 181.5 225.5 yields 1.8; 1.13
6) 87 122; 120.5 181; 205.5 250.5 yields 4.8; 1.12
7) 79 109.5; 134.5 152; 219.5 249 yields 1.4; 1.1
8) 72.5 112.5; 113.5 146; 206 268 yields 1.1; 1.07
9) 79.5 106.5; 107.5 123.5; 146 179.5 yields -0.3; 1.02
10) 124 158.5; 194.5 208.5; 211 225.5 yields 2.7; 1.35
